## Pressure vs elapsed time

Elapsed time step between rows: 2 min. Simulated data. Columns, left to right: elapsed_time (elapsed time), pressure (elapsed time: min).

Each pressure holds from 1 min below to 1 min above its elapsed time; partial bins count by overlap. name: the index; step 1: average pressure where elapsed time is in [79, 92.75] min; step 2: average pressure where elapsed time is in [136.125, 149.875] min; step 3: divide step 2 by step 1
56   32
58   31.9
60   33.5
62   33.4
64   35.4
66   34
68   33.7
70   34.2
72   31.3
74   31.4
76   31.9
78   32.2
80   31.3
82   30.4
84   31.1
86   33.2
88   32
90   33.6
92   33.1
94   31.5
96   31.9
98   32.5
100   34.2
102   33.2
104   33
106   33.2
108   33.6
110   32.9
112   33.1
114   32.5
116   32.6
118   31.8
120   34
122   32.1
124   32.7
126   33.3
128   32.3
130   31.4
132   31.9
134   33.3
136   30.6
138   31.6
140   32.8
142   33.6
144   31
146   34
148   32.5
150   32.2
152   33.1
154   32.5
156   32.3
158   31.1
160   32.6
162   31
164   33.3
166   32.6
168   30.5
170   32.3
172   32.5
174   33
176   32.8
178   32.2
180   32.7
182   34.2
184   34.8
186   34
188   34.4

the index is 1.0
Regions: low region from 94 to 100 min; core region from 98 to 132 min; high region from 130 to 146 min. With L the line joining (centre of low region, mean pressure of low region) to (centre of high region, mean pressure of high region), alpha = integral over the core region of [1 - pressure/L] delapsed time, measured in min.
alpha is -0.5 min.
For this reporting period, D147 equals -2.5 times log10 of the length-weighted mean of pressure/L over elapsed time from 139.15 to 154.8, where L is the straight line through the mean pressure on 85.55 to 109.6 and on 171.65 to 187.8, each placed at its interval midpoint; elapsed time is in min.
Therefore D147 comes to 0.02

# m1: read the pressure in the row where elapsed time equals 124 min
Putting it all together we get 32.7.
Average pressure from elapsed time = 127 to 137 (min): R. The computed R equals 31.9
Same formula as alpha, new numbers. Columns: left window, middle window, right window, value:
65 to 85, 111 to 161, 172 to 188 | 0.7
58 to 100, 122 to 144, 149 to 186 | 0.2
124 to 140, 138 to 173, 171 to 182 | 0.2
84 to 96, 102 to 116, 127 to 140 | -0.3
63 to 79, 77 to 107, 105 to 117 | 0.5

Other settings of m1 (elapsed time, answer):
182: 34.2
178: 32.2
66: 34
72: 31.3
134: 33.3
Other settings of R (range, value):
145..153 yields 33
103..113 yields 33.2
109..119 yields 32.6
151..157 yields 32.6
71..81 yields 31.6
